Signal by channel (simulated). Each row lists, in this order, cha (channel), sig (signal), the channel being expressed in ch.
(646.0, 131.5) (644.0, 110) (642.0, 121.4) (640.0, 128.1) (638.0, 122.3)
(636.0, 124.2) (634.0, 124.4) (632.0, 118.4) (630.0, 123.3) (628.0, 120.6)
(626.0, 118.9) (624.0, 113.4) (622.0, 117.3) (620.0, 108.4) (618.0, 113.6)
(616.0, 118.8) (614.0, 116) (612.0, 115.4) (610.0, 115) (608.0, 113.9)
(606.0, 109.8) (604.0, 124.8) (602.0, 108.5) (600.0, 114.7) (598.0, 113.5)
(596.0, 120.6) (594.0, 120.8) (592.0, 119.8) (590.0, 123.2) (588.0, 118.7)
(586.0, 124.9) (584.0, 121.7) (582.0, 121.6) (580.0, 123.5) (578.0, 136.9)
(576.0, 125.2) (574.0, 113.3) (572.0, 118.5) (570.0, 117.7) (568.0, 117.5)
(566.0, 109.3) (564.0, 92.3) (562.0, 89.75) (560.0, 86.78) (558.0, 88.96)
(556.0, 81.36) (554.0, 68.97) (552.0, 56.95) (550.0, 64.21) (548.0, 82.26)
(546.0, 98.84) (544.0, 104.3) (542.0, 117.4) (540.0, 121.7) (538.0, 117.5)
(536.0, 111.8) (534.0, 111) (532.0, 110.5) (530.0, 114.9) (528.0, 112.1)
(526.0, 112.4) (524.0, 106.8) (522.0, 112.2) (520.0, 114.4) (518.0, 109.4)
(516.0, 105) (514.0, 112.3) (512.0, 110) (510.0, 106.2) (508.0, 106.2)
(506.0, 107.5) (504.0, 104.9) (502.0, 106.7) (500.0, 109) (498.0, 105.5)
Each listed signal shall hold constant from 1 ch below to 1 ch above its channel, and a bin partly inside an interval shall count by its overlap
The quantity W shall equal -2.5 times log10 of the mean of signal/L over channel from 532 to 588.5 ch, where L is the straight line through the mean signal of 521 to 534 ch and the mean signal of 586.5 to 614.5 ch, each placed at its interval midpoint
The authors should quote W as 0.09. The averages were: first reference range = 111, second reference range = 117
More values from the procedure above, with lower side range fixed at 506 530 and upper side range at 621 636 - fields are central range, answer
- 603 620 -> 0.03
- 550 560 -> 0.46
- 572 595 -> -0.06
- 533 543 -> -0.04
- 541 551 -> 0.20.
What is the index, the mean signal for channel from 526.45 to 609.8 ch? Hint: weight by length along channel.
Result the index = 109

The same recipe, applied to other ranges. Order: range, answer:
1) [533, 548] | 110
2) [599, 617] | 115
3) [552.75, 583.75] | 106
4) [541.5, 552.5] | 87.3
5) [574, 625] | 118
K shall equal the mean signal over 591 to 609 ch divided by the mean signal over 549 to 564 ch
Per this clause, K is 1.50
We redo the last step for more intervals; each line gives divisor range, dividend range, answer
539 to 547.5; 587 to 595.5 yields 1.11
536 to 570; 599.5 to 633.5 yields 1.22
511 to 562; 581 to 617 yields 1.17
